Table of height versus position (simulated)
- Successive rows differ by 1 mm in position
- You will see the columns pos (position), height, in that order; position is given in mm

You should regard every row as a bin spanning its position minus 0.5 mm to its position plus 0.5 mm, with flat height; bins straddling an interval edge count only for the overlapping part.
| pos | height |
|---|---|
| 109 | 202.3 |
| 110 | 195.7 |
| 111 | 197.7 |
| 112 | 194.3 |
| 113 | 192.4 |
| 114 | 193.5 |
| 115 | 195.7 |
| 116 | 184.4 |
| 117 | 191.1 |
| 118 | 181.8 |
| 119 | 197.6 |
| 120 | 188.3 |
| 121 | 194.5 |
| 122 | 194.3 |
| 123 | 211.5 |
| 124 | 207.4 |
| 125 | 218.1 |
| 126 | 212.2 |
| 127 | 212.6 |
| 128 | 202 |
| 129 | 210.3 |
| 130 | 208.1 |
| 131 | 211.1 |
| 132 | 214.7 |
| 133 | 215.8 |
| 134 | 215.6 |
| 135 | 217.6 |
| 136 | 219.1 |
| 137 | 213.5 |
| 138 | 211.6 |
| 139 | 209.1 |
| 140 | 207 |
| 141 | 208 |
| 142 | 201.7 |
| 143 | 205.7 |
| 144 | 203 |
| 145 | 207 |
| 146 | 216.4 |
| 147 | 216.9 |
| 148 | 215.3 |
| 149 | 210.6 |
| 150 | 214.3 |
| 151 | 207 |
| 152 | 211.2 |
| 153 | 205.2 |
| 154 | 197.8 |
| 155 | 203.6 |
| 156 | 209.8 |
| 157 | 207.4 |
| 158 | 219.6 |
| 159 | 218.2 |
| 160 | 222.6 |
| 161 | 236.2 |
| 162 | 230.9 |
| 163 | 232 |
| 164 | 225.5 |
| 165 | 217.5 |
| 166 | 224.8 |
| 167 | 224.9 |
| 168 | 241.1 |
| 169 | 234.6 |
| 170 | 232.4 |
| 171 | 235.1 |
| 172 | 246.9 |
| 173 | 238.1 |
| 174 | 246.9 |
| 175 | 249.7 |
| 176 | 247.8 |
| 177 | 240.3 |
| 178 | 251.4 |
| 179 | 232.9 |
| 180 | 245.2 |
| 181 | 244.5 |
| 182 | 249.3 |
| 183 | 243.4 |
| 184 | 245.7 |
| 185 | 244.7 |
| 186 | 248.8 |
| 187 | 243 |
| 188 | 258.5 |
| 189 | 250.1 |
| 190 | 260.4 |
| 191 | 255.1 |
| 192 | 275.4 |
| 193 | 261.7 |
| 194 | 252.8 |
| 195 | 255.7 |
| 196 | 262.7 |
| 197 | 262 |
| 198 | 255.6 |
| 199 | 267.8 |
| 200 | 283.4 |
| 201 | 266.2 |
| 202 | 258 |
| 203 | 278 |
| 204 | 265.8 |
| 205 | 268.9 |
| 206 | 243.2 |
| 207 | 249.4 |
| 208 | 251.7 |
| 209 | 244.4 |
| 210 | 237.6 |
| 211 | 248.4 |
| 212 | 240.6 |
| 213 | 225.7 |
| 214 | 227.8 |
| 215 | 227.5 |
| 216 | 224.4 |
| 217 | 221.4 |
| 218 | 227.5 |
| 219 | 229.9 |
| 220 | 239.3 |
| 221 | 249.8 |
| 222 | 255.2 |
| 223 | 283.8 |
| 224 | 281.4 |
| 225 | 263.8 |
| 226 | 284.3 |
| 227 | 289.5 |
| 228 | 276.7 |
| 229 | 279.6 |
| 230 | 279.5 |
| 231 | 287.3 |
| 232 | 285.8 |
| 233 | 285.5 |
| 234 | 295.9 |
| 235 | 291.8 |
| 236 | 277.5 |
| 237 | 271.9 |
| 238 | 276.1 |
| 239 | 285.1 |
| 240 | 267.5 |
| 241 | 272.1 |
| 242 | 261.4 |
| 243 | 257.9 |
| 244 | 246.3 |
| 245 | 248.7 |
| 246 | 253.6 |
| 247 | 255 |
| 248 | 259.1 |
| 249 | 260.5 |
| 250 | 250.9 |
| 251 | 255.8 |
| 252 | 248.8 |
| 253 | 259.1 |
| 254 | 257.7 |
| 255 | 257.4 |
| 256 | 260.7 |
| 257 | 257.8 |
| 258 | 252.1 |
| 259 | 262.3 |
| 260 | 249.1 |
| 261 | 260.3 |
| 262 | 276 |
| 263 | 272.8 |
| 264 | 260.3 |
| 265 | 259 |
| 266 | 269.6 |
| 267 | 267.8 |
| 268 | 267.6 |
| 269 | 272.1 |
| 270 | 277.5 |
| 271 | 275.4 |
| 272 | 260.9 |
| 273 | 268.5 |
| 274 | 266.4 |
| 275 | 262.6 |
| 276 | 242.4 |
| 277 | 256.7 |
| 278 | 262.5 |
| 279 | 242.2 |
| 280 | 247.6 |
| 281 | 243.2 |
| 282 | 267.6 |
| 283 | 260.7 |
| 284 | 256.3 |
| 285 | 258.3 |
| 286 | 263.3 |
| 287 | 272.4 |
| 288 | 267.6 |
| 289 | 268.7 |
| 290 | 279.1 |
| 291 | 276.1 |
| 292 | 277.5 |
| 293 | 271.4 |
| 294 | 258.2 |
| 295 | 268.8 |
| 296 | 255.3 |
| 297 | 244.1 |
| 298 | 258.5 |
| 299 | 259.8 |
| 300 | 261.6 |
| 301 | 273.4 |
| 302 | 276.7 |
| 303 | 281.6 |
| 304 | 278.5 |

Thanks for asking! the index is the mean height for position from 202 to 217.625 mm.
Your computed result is 244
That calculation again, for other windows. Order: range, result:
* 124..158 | 210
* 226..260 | 267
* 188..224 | 252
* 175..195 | 250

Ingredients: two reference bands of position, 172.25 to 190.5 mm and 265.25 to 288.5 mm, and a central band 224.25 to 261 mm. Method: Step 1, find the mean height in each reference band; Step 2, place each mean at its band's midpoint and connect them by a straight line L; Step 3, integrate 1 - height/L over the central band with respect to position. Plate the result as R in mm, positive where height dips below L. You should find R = -1.6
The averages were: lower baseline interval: 247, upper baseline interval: 262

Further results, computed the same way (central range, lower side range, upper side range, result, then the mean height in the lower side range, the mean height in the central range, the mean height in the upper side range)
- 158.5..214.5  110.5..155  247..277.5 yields -4.3 mm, 206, 246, 261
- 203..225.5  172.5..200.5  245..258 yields 0.7 mm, 253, 247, 256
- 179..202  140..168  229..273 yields -2.1 mm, 215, 256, 266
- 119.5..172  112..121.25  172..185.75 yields 0.4 mm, 191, 214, 245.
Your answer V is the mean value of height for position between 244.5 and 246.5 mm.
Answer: 251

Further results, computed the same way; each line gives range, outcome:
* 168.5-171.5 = 234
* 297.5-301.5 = 263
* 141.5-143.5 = 204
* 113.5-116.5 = 191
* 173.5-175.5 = 248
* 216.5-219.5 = 226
